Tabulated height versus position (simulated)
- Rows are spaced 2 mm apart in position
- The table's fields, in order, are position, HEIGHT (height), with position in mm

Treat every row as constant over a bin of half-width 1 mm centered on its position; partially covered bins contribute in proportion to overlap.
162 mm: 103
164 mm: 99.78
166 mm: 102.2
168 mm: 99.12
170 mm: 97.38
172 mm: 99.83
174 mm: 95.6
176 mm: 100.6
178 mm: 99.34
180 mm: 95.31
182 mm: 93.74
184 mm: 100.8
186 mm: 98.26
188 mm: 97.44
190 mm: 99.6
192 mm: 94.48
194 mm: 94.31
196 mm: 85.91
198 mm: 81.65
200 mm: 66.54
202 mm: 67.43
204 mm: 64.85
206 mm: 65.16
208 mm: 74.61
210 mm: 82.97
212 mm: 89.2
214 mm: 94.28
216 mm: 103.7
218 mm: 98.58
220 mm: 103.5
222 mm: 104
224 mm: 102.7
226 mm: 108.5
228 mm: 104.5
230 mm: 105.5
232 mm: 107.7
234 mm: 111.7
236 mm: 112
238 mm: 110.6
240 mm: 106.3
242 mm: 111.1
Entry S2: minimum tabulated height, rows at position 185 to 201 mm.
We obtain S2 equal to 66.54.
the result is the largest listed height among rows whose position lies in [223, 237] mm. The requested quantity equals 112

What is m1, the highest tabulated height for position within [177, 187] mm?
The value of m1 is 100.8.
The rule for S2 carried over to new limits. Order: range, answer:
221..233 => 102.7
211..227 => 89.2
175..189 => 93.74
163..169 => 99.12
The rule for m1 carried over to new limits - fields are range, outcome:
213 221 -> 103.7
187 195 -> 99.6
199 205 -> 67.43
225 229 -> 108.5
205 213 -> 89.2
